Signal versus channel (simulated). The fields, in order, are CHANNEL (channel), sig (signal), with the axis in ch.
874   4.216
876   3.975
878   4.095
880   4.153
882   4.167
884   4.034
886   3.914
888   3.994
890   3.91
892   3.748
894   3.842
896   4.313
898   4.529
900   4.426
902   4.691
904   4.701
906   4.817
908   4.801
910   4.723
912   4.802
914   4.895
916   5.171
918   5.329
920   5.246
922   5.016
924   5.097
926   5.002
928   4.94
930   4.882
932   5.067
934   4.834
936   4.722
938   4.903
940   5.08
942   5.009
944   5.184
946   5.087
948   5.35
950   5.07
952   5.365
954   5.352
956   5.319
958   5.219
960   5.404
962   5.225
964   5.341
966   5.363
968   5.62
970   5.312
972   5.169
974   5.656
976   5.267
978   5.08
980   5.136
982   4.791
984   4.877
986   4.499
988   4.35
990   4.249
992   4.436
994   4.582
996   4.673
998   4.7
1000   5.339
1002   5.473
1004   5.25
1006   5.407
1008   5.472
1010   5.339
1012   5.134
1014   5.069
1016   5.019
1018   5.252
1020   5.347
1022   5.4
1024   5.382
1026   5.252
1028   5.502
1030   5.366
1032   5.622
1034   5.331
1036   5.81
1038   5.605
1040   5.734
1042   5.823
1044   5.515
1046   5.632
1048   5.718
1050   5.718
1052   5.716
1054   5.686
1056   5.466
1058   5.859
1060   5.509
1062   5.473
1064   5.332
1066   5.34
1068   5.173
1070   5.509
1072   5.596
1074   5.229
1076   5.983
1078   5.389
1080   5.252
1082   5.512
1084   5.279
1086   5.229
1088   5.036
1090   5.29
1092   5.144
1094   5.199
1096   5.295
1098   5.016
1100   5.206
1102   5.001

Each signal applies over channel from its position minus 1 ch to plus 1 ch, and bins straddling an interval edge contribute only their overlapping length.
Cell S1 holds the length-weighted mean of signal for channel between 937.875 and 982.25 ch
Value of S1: 5.24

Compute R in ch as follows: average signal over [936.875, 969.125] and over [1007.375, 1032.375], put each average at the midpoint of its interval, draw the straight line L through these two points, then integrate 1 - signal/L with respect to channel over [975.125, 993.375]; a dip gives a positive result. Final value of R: 1.86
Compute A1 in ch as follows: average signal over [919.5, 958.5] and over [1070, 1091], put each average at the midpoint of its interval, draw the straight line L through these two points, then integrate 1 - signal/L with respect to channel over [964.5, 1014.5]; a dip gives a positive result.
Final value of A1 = 1.3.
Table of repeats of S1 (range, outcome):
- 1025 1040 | 5.51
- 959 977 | 5.37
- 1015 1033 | 5.35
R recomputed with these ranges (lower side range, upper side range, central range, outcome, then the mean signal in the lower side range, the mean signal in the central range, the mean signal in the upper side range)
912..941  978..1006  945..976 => -2.6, 5.01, 5.32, 4.83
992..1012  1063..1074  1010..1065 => -2.5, 5.1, 5.49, 5.38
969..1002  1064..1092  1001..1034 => -1.8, 4.9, 5.33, 5.36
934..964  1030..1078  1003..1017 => 0.4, 5.16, 5.24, 5.57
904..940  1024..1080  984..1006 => 2.1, 4.95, 4.79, 5.54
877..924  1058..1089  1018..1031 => -0.5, 4.5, 5.37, 5.4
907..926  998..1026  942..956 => -0.3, 5.01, 5.22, 5.28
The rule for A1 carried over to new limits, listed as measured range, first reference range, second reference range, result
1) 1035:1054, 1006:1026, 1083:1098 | -1.6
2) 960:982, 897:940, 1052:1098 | -1.0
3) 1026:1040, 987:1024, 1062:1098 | -1.0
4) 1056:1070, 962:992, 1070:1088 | -0.3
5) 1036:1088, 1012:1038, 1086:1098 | -2.6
